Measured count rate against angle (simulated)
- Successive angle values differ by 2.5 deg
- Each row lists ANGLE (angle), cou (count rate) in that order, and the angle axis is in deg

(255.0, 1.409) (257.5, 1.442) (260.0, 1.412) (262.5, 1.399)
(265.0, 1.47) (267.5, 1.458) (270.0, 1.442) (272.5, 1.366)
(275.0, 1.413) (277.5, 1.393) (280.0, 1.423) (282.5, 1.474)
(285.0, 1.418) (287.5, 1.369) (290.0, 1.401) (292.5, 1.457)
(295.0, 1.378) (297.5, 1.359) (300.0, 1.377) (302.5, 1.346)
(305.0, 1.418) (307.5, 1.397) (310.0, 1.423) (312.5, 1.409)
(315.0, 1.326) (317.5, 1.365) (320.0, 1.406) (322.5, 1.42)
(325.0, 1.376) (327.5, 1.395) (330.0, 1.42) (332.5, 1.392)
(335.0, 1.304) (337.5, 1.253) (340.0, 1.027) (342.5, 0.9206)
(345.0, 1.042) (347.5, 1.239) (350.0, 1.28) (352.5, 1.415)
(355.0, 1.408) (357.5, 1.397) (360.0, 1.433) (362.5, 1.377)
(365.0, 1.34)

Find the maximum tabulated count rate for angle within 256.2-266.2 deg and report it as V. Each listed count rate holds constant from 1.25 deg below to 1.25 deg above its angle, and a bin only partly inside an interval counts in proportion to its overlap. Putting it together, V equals 1.47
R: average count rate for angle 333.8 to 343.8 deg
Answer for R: 1.12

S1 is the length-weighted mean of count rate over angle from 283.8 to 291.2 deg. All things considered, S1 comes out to 1.4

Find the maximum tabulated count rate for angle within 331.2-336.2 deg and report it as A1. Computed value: 1.392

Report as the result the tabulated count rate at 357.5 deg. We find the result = 1.397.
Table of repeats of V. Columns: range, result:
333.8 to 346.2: 1.304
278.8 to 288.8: 1.474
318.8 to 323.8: 1.42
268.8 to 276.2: 1.442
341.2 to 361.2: 1.433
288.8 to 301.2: 1.457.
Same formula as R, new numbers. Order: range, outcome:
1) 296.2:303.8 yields 1.36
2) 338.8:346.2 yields 0.996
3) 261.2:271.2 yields 1.44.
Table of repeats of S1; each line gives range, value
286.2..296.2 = 1.4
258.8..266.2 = 1.43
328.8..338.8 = 1.34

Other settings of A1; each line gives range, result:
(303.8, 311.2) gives 1.423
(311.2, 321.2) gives 1.409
